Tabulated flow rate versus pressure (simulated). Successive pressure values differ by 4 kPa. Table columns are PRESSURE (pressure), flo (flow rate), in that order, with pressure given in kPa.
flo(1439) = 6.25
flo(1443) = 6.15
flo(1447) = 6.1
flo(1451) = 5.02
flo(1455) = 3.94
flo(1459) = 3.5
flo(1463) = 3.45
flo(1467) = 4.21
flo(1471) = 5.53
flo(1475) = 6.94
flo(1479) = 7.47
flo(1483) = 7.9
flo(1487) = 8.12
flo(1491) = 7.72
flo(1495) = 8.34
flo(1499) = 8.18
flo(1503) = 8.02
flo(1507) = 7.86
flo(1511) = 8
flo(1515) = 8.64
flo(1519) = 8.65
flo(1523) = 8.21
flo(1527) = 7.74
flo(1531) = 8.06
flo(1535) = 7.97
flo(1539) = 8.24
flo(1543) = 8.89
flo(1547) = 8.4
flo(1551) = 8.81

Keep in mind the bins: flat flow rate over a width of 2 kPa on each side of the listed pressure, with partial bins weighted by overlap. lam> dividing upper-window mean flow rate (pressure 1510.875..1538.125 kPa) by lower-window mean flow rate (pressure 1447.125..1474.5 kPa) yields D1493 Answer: 1.80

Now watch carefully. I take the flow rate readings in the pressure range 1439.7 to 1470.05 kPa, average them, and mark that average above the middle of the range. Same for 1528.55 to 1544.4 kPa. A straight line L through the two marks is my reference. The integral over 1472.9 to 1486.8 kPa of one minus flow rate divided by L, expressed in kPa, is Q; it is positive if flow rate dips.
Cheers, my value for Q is -4.1 kPa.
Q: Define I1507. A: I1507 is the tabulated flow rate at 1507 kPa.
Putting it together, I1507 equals 7.86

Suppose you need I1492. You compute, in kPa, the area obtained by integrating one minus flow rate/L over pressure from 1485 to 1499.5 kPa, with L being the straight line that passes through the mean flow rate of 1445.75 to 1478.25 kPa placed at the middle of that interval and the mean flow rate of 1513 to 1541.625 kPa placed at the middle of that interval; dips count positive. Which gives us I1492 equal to -3.67 kPa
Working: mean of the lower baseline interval 4.91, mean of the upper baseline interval 8.23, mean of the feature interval 8.08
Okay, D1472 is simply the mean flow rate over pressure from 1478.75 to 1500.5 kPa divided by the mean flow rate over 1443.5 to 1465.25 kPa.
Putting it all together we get 1.8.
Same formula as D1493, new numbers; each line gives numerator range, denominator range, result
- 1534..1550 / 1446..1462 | 1.88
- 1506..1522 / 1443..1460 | 1.70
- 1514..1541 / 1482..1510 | 1.02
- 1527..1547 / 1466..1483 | 1.30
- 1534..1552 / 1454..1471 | 2.13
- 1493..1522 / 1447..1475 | 1.79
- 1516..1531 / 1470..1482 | 1.20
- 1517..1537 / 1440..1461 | 1.62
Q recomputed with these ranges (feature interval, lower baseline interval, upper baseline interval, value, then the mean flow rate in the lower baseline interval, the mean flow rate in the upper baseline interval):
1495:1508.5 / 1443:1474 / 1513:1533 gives -1.9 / 4.72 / 8.26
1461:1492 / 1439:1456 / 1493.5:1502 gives 3.4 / 5.49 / 8.23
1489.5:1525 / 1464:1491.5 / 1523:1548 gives -3.5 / 6.67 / 8.21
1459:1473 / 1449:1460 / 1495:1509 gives 2.4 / 4.21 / 8.07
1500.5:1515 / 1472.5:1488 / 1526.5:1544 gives -0.4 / 7.51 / 8.18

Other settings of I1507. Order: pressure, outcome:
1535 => 7.97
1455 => 3.94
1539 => 8.24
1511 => 8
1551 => 8.81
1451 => 5.02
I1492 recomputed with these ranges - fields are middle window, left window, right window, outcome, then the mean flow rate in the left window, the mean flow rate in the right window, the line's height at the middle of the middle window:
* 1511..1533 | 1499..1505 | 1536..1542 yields -0.11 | 8.07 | 8.3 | 8.2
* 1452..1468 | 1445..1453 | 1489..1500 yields 6.04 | 5.56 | 8.07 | 6.17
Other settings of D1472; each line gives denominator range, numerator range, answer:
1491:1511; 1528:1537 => 0.99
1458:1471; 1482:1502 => 2.01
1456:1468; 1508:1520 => 2.26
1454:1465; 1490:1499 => 2.25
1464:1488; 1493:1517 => 1.26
